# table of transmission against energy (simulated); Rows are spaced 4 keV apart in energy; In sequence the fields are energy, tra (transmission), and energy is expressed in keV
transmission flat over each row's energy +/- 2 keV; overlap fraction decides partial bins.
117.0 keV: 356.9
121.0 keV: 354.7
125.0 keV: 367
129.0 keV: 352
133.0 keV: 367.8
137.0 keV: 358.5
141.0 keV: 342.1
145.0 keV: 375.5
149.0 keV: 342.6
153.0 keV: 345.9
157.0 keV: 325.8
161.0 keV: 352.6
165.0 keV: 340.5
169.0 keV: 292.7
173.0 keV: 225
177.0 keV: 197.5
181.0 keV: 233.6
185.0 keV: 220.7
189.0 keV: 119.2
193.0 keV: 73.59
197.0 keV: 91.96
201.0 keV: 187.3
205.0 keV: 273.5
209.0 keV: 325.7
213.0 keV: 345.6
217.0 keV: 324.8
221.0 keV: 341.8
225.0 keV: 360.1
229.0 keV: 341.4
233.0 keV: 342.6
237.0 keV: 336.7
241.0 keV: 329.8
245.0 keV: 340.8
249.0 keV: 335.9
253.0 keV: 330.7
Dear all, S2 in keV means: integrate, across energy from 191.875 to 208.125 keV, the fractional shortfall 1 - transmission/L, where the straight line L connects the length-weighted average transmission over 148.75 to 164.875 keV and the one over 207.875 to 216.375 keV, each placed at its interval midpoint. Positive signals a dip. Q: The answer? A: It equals 7.9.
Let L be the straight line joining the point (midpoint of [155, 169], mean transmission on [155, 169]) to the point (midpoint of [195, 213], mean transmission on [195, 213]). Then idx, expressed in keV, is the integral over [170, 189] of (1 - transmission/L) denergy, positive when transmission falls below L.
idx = 5.2 keV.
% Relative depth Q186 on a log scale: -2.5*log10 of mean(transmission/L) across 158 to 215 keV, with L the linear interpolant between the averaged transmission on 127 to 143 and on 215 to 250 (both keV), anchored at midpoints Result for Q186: 0.419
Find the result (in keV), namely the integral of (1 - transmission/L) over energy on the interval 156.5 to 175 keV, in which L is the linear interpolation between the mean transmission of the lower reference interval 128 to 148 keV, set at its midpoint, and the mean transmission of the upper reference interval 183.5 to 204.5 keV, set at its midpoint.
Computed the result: -3.7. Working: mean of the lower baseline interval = 359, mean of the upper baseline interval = 146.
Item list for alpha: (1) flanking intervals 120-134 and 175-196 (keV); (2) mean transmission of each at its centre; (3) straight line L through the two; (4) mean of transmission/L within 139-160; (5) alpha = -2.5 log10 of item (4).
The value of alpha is -0.22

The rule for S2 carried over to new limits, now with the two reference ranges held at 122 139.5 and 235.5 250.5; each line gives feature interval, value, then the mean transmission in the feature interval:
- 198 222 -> 3.73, 289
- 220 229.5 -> -0.27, 349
